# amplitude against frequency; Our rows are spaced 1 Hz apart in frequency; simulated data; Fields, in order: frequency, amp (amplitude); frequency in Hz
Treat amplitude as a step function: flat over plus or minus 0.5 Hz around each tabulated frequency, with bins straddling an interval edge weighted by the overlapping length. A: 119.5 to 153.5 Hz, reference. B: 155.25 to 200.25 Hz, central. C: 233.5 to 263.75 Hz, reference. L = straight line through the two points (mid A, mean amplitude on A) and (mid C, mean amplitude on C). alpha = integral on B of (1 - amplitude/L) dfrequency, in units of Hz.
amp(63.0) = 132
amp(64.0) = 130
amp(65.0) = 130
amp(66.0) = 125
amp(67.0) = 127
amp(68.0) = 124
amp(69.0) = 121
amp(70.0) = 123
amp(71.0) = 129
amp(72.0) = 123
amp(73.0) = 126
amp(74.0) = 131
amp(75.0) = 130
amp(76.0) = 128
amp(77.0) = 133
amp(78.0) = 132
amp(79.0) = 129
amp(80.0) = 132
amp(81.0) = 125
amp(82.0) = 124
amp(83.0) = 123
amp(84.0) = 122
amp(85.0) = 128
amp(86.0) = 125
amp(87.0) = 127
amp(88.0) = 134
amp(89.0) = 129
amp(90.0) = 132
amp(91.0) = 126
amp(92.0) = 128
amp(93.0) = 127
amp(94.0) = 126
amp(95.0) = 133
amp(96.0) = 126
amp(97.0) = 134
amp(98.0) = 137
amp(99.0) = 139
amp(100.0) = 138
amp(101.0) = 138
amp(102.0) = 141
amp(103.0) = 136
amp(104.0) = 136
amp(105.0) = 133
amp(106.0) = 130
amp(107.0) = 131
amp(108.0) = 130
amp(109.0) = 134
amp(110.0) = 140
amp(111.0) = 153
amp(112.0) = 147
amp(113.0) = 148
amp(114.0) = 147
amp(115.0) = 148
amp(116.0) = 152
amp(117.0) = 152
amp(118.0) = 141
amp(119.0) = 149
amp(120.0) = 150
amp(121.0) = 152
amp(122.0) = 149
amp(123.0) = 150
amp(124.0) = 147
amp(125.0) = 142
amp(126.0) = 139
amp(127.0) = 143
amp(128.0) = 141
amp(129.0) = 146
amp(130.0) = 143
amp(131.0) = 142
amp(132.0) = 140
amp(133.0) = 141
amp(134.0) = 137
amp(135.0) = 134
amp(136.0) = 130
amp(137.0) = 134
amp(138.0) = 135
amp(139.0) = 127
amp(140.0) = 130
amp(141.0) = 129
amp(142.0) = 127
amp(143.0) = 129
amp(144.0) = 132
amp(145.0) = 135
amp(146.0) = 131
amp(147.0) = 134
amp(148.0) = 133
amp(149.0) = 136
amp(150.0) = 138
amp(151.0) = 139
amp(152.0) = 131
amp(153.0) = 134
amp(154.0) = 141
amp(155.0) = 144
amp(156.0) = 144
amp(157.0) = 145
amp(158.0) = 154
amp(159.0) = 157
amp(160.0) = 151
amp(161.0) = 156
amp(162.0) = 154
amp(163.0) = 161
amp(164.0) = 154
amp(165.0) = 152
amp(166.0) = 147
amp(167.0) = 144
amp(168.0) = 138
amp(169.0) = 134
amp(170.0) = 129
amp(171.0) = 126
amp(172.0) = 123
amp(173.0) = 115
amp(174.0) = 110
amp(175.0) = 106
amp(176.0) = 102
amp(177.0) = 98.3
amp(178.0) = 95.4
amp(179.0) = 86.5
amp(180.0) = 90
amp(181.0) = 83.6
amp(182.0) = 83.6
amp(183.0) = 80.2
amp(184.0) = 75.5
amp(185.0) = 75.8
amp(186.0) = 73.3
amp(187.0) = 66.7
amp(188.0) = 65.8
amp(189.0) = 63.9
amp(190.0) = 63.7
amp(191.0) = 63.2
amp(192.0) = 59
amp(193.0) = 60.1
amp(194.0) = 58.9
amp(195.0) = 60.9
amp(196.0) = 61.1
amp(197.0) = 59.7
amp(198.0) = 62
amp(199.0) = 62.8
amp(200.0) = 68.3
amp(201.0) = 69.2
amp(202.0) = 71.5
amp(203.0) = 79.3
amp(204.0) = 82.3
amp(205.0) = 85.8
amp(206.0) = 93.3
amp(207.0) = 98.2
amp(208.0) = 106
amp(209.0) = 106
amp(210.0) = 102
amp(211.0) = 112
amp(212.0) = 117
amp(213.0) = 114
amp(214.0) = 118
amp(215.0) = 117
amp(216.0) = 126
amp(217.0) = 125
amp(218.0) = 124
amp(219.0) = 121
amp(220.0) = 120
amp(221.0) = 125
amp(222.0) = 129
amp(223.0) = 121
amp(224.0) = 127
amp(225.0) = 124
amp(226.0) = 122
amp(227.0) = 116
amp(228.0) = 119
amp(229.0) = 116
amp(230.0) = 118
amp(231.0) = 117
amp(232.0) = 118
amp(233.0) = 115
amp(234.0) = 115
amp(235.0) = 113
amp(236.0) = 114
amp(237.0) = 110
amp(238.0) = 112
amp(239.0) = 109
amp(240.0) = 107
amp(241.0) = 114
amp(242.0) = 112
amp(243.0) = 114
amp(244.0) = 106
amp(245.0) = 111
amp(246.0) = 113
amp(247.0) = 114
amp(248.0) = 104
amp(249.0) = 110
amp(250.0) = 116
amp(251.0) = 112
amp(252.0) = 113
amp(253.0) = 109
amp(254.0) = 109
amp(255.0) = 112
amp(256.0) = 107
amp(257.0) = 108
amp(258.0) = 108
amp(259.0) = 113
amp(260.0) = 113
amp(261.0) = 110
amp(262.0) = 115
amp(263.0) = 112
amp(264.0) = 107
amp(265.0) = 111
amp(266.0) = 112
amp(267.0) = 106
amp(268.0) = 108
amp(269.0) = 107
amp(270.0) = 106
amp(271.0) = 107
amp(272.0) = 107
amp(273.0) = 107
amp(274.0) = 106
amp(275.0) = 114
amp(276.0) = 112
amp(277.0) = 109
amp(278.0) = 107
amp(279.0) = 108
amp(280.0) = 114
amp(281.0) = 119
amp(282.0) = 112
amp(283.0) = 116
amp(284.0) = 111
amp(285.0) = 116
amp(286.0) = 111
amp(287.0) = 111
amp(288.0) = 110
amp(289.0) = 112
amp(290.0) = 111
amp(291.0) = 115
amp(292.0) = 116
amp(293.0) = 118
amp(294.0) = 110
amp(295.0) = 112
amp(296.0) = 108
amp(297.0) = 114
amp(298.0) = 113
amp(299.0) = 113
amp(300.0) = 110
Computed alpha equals 9.0 Hz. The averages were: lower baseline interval 138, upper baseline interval 111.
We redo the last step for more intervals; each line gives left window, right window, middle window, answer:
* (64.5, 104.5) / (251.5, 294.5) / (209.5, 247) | -0.4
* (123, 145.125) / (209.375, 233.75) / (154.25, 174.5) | -1.7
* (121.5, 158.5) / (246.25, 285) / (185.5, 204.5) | 9.1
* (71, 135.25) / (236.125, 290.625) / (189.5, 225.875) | 7.5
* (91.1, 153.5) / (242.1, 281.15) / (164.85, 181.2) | 1.5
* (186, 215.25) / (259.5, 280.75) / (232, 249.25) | -2.6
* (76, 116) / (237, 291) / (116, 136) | -2.2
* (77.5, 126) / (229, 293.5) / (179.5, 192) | 5.1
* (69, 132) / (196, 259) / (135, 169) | -4.3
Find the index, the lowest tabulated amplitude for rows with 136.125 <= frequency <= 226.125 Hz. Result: 58.9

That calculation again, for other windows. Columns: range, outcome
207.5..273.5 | 102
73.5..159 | 122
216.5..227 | 116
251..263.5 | 107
